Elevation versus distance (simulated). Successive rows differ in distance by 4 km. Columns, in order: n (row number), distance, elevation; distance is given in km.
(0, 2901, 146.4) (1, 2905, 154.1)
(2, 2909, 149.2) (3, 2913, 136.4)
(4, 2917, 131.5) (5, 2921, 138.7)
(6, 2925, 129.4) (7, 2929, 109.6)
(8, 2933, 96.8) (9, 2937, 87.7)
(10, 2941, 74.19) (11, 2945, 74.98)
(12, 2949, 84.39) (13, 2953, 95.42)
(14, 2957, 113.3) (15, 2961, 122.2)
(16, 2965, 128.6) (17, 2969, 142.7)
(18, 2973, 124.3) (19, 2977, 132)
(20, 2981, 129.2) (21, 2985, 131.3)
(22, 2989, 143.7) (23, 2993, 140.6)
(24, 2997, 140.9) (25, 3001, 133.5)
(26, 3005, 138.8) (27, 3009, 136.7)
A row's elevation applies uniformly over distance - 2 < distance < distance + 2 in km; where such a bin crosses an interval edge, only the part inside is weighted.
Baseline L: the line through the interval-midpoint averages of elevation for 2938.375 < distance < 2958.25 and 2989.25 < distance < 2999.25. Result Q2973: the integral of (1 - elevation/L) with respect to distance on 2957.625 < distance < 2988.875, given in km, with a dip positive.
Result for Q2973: -3.8 km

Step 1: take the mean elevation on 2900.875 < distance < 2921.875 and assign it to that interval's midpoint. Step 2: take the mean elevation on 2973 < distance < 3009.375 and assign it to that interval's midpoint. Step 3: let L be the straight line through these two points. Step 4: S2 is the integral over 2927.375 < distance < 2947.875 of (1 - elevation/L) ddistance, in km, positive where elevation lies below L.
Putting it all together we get 7.6 km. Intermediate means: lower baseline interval 143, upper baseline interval 136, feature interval 88.1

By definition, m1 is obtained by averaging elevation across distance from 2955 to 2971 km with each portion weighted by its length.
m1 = 127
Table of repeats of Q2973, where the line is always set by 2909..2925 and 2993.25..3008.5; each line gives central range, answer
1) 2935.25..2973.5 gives 9.2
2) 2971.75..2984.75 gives 0.8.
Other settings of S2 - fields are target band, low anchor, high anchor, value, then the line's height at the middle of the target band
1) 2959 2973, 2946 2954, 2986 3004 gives -3.2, 106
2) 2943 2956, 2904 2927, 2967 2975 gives 4.7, 136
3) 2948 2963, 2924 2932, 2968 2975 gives 2.5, 126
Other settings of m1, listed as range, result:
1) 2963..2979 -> 132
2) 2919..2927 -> 134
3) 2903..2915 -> 147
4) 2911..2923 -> 136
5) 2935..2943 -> 80.9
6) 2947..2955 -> 89.9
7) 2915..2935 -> 121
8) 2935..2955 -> 83.3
